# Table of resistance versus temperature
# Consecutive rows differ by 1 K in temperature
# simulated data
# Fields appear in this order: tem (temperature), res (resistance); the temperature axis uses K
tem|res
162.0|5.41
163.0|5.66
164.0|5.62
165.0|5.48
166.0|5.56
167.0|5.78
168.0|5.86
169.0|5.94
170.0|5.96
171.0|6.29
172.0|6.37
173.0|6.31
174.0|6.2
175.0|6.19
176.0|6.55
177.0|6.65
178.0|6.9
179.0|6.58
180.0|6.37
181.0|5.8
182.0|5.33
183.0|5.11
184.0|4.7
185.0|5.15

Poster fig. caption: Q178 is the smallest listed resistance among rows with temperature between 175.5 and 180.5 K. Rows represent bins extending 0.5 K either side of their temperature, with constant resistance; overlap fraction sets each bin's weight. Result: 6.37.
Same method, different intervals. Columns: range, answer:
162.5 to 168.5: 5.48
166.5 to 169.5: 5.78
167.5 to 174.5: 5.86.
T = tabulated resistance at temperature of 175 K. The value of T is 6.19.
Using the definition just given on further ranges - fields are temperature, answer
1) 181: 5.8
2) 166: 5.56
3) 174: 6.2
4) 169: 5.94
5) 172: 6.37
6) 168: 5.86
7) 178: 6.9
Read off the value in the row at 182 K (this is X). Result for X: 5.33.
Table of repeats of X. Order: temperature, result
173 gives 6.31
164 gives 5.62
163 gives 5.66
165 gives 5.48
